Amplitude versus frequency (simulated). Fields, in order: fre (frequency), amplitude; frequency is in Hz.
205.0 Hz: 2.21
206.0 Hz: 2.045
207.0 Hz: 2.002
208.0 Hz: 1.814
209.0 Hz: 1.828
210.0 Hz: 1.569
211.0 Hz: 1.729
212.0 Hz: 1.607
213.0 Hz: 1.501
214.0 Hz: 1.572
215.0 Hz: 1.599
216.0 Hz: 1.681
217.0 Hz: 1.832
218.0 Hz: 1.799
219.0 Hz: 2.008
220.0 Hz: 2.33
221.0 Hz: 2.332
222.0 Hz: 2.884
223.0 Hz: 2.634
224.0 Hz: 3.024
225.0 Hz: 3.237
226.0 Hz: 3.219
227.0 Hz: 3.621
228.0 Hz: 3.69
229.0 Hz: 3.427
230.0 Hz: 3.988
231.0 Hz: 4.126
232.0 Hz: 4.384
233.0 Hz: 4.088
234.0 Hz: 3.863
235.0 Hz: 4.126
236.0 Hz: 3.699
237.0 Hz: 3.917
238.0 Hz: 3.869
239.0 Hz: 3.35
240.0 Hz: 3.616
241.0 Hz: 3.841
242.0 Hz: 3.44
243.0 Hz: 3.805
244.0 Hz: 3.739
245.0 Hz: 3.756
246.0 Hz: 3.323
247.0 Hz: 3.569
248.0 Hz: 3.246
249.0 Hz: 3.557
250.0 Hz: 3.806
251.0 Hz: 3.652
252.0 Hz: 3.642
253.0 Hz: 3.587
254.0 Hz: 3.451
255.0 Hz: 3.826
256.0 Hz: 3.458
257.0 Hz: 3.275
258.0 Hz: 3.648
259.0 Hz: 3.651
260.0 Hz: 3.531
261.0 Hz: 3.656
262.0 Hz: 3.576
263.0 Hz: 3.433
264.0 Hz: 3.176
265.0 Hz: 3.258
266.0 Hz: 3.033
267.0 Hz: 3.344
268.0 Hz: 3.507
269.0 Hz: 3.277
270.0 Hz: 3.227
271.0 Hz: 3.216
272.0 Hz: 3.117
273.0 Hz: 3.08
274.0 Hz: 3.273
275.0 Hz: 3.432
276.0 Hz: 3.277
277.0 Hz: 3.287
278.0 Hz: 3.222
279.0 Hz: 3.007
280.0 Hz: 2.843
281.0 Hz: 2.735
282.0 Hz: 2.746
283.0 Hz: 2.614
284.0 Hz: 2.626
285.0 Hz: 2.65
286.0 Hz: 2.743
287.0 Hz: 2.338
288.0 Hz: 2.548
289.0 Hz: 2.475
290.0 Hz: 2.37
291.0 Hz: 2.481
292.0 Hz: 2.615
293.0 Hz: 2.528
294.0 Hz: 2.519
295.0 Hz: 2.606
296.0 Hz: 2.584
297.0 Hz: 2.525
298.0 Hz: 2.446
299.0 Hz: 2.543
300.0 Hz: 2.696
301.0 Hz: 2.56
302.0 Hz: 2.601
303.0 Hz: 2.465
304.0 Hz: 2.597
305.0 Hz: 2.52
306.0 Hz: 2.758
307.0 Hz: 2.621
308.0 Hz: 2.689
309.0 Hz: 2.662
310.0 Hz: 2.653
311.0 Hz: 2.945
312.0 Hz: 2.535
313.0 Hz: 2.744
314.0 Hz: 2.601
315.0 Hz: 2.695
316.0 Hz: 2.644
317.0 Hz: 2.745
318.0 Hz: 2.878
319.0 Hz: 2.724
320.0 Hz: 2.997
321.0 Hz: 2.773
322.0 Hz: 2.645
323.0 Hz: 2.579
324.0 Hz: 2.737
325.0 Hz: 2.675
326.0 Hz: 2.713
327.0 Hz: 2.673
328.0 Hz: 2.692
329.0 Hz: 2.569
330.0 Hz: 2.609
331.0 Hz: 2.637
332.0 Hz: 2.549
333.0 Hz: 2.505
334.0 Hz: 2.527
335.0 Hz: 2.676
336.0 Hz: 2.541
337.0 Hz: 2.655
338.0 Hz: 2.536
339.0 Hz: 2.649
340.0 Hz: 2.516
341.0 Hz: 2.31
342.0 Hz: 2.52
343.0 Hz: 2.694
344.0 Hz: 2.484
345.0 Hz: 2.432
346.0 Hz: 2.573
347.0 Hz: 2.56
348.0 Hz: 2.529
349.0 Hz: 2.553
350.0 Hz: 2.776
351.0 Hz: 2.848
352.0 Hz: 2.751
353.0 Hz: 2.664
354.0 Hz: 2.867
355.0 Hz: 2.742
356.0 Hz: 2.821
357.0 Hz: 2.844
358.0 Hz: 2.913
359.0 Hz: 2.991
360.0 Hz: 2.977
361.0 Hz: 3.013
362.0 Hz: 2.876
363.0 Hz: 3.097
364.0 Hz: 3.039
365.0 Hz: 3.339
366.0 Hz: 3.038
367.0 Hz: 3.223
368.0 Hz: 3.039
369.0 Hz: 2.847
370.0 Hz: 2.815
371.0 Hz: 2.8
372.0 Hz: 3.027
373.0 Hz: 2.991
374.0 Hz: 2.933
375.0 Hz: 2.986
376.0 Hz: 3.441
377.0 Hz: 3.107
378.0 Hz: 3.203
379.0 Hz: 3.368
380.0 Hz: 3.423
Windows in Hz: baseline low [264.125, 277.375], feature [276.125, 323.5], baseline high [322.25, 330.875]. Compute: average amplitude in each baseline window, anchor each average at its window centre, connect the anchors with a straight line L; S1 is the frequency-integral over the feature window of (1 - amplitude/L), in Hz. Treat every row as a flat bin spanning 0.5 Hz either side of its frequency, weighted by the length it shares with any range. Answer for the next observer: 4.2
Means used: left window 3.25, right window 2.65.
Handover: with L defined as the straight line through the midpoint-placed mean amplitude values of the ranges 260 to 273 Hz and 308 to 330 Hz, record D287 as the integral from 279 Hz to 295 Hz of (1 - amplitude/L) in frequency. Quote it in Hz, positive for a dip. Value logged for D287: 2.5 Hz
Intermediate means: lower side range 3.32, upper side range 2.71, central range 2.6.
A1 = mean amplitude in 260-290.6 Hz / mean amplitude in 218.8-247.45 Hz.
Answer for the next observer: 0.87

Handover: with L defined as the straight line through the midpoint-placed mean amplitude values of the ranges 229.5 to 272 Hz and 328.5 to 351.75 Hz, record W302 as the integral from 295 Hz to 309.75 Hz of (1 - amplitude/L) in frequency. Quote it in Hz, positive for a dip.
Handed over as 2.0 Hz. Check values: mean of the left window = 3.6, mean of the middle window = 2.59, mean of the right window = 2.58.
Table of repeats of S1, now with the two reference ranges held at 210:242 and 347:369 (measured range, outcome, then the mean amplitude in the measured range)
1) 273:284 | -0.32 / 3.03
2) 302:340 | 3.36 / 2.66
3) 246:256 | -2.08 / 3.57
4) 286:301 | 2.06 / 2.53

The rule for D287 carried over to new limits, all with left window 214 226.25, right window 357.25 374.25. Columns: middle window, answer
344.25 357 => 1.1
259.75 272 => -3.9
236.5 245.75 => -4.8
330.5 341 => 1.1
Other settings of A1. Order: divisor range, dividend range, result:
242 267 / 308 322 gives 0.78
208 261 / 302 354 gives 0.84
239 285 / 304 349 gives 0.78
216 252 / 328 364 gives 0.80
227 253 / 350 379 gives 0.80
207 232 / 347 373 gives 1.16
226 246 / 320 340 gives 0.70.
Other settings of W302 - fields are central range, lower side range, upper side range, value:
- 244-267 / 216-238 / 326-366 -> -2.98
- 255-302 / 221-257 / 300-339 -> 2.48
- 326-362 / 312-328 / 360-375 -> 2.46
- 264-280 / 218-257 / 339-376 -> 0.33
